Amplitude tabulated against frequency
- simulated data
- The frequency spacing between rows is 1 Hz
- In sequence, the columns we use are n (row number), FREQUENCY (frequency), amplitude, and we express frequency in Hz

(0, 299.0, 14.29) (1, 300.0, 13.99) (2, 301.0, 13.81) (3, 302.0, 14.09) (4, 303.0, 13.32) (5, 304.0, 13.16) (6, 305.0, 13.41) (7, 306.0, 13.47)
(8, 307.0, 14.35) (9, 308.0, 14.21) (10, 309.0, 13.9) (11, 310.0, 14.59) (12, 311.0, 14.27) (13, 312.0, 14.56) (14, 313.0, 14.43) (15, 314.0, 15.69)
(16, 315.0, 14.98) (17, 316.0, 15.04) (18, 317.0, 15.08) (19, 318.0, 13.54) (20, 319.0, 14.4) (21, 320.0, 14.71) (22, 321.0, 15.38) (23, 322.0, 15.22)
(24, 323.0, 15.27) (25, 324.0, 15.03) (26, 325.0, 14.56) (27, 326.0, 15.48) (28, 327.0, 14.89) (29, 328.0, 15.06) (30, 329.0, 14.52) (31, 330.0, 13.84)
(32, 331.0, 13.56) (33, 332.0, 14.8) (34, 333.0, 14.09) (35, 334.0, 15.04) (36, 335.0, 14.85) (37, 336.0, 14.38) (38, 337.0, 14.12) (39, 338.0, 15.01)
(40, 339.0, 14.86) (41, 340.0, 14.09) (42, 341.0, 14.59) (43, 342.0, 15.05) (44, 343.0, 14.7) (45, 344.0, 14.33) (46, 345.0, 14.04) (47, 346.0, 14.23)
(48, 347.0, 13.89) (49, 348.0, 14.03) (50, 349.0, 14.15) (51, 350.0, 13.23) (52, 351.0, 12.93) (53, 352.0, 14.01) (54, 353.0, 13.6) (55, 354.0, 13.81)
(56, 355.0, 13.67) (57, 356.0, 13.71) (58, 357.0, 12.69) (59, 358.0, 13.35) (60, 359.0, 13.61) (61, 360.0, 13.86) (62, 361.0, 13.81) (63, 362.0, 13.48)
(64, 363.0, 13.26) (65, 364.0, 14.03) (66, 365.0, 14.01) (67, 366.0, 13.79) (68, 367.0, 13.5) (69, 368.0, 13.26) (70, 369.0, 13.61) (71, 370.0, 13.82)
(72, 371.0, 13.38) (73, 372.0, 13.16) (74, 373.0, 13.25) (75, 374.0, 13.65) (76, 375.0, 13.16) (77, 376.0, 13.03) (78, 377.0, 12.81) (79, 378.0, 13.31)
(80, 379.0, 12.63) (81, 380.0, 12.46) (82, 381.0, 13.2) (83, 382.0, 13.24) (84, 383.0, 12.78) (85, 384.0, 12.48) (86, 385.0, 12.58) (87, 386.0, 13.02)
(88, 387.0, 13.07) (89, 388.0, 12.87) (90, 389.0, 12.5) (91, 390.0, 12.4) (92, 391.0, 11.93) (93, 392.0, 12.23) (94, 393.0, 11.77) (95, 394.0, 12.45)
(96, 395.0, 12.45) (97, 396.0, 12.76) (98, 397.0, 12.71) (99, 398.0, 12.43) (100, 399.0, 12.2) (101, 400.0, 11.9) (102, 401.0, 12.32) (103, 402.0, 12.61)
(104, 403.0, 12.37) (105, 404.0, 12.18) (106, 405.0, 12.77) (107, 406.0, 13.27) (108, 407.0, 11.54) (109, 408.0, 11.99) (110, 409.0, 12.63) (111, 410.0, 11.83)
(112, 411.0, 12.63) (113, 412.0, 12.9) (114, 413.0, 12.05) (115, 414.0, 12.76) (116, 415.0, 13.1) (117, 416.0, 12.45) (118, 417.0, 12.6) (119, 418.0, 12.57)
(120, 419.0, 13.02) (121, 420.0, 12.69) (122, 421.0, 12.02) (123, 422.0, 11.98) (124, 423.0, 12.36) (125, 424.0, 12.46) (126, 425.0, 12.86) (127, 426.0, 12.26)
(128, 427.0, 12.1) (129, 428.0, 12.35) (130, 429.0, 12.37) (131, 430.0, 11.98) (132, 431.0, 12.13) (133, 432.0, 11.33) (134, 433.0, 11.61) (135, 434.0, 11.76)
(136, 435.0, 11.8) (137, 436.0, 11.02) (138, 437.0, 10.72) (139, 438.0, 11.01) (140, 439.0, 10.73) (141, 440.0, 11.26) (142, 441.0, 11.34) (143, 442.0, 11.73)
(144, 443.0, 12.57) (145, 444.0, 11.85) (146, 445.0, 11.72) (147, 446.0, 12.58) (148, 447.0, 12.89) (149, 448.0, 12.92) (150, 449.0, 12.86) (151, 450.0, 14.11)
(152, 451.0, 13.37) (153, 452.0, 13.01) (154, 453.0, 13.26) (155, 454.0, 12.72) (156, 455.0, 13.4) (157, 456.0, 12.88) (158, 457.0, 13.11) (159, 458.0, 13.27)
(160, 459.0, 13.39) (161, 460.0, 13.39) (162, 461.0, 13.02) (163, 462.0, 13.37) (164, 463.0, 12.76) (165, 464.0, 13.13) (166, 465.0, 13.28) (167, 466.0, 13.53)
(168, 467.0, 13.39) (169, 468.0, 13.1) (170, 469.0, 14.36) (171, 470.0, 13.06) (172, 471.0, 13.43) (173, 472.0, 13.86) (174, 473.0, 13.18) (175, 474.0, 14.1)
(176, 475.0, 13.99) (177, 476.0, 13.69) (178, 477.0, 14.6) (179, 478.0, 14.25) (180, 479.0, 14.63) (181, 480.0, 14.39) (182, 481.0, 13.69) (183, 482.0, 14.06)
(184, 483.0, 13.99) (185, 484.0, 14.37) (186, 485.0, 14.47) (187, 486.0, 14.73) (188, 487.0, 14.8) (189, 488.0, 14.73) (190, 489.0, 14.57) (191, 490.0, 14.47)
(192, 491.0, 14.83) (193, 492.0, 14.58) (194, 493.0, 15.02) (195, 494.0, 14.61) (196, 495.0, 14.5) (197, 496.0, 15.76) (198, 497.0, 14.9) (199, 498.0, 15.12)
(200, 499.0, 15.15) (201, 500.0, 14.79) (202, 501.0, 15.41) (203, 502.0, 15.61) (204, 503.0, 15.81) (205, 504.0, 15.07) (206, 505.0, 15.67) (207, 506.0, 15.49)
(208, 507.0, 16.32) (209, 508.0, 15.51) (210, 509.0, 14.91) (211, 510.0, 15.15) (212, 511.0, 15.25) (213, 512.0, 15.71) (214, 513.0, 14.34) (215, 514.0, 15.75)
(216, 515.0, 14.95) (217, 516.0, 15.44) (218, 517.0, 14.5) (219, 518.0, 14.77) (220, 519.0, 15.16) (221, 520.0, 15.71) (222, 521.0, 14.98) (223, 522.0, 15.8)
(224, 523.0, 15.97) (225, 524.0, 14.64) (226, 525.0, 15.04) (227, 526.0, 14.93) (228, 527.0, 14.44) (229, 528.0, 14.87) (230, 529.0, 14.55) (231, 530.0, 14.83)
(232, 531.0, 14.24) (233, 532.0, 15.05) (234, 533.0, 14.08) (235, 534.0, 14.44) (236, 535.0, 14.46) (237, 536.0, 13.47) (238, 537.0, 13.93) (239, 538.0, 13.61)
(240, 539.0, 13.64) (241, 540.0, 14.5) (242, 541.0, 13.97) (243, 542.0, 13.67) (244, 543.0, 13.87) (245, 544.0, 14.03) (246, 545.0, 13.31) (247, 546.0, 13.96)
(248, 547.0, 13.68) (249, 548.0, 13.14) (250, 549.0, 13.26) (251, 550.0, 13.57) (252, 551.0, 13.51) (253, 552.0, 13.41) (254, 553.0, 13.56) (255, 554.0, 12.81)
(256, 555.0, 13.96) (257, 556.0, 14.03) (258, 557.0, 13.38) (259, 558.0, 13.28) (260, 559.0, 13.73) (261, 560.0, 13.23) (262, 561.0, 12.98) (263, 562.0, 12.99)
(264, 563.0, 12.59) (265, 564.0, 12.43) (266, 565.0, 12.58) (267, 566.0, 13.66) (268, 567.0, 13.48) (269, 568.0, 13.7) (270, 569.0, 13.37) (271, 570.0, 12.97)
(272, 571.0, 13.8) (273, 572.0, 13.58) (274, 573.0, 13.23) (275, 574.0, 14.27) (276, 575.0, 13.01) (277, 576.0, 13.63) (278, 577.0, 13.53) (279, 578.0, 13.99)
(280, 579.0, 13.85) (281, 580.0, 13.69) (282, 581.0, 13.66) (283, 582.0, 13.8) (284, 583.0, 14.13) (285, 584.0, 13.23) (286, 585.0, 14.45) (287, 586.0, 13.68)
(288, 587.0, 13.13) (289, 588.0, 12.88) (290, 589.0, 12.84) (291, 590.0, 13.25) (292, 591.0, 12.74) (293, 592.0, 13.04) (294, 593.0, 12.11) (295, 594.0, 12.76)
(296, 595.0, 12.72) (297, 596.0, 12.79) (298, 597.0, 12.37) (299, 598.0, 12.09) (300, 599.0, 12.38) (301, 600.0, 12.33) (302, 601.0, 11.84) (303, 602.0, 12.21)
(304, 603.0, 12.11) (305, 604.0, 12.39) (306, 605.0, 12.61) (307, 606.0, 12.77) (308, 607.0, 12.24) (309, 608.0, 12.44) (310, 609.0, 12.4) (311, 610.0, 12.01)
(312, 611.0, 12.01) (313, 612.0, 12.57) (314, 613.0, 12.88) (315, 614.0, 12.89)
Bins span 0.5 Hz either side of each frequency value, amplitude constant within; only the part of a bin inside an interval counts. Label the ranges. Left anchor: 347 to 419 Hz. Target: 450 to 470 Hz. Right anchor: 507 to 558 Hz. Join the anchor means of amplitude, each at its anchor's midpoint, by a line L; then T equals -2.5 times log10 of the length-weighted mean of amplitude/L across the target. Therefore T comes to 0.04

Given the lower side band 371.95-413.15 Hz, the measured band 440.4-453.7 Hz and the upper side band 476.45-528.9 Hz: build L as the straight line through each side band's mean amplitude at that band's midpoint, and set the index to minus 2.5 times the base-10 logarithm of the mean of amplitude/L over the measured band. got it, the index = 0.095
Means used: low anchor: 12.6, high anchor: 15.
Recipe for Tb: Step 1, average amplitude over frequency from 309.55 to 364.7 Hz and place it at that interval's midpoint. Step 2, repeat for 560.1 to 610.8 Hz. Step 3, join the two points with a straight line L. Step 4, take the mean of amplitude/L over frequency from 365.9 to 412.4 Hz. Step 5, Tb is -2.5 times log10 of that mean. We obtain 0.11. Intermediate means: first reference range 14.3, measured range 12.7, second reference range 13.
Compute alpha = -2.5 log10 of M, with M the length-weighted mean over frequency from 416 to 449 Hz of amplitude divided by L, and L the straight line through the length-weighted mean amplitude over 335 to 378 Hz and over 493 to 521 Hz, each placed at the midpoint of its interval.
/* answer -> 0.203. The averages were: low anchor 13.8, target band 12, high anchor 15.2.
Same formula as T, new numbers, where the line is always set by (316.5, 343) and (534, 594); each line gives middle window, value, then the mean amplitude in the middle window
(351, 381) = 0.08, 13.4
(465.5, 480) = 0.01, 13.8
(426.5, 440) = 0.22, 11.6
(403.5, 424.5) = 0.14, 12.5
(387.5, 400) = 0.16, 12.4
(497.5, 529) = -0.11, 15.2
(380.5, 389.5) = 0.12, 12.9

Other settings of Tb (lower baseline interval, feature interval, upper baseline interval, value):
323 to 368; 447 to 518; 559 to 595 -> -0.048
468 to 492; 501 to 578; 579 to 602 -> -0.052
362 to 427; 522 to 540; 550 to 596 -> -0.103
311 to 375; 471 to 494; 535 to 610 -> -0.055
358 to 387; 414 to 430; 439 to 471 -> 0.050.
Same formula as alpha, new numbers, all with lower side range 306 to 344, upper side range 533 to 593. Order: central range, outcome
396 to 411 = 0.16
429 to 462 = 0.14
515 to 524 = -0.11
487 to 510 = -0.10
